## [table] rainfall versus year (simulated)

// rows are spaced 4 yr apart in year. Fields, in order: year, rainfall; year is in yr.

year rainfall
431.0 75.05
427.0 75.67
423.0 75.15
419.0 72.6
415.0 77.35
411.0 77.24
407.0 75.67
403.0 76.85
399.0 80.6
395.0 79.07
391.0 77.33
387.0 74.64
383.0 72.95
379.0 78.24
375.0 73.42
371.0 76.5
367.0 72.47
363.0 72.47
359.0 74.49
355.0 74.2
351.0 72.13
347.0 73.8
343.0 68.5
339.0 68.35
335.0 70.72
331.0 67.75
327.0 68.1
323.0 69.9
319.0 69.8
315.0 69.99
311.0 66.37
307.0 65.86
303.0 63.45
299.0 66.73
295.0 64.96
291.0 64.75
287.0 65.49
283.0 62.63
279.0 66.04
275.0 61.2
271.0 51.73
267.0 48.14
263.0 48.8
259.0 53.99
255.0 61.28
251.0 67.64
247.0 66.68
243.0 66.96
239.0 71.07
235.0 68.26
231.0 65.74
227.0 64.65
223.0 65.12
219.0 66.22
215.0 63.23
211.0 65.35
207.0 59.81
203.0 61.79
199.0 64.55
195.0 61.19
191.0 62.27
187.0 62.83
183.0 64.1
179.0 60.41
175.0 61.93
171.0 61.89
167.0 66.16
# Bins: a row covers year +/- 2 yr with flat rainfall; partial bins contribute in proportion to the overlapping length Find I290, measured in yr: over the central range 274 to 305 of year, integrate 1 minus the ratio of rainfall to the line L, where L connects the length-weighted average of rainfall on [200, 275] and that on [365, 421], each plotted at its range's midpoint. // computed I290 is 1.0 yr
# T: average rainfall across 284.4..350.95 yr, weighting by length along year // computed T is 67.9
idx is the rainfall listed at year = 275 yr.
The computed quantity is 61.2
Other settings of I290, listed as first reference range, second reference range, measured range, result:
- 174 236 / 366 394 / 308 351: 1.5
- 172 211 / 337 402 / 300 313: 0.9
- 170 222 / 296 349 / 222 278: 3.1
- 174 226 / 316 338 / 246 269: 2.9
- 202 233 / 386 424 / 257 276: 4.2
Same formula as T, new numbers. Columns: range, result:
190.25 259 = 64.5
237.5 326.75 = 63.4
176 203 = 62.5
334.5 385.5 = 73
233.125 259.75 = 65.6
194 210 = 62.1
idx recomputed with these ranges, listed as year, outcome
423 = 75.15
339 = 68.35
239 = 71.07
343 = 68.5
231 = 65.74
